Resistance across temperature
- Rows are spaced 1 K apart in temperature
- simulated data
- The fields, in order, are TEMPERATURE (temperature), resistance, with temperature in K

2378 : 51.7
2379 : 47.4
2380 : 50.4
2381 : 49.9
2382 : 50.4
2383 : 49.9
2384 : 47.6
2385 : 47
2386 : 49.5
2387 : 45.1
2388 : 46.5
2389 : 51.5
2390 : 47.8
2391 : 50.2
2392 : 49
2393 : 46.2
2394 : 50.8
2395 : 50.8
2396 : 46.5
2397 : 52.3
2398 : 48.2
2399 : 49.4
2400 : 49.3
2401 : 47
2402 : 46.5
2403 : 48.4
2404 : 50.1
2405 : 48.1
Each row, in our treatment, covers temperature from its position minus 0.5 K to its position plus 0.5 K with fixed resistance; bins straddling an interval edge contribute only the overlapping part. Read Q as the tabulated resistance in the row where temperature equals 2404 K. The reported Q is 50.1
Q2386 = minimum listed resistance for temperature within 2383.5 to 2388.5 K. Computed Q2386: 45.1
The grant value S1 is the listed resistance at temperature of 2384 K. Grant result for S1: 47.6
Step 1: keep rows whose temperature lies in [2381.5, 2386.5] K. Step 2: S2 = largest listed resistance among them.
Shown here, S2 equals 50.4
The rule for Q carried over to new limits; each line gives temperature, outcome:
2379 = 47.4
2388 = 46.5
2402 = 46.5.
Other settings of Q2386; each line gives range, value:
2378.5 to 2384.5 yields 47.4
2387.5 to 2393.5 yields 46.2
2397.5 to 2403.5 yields 46.5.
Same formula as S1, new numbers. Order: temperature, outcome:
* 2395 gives 50.8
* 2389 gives 51.5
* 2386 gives 49.5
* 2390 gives 47.8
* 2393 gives 46.2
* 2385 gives 47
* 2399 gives 49.4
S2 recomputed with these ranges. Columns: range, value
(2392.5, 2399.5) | 52.3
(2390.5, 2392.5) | 50.2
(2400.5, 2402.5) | 47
